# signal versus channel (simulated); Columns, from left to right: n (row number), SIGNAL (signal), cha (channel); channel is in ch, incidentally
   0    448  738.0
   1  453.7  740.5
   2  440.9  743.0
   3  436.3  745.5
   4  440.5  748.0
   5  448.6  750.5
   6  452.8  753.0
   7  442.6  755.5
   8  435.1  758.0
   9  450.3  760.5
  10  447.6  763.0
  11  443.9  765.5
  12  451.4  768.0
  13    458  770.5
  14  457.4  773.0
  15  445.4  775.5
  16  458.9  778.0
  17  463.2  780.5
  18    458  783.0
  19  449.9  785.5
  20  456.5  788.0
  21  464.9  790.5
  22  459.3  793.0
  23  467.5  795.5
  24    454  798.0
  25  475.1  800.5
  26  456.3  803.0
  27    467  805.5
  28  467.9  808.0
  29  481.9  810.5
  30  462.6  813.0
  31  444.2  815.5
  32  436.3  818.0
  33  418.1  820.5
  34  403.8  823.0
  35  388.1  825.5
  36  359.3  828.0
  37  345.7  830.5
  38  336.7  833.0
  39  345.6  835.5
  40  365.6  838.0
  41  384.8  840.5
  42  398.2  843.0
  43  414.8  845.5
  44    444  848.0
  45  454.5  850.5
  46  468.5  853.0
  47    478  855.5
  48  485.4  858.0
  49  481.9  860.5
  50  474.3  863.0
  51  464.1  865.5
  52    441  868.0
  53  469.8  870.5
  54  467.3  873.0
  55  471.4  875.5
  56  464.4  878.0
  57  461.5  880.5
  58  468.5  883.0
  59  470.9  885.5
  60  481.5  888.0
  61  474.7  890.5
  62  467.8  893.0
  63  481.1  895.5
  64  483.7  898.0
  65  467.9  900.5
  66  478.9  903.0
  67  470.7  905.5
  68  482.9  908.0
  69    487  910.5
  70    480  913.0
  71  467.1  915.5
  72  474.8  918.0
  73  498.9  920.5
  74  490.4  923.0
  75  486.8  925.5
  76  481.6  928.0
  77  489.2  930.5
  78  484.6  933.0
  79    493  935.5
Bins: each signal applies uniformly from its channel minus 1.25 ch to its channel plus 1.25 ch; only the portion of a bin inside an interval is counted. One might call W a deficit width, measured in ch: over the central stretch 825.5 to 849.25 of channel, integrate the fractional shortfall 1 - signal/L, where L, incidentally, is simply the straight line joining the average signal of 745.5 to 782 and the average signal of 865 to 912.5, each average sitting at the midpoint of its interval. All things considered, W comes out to 4.4 ch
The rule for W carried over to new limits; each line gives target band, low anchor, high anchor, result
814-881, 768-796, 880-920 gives 5.7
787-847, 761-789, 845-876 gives 4.6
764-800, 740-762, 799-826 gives -0.9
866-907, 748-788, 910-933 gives 0.5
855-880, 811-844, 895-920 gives -1.9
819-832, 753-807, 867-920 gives 2.2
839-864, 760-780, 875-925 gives 1.1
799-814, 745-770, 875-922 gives -0.4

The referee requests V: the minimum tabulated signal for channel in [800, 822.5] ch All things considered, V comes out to 418.1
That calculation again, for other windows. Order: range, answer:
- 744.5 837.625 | 336.7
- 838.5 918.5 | 384.8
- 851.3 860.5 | 468.5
